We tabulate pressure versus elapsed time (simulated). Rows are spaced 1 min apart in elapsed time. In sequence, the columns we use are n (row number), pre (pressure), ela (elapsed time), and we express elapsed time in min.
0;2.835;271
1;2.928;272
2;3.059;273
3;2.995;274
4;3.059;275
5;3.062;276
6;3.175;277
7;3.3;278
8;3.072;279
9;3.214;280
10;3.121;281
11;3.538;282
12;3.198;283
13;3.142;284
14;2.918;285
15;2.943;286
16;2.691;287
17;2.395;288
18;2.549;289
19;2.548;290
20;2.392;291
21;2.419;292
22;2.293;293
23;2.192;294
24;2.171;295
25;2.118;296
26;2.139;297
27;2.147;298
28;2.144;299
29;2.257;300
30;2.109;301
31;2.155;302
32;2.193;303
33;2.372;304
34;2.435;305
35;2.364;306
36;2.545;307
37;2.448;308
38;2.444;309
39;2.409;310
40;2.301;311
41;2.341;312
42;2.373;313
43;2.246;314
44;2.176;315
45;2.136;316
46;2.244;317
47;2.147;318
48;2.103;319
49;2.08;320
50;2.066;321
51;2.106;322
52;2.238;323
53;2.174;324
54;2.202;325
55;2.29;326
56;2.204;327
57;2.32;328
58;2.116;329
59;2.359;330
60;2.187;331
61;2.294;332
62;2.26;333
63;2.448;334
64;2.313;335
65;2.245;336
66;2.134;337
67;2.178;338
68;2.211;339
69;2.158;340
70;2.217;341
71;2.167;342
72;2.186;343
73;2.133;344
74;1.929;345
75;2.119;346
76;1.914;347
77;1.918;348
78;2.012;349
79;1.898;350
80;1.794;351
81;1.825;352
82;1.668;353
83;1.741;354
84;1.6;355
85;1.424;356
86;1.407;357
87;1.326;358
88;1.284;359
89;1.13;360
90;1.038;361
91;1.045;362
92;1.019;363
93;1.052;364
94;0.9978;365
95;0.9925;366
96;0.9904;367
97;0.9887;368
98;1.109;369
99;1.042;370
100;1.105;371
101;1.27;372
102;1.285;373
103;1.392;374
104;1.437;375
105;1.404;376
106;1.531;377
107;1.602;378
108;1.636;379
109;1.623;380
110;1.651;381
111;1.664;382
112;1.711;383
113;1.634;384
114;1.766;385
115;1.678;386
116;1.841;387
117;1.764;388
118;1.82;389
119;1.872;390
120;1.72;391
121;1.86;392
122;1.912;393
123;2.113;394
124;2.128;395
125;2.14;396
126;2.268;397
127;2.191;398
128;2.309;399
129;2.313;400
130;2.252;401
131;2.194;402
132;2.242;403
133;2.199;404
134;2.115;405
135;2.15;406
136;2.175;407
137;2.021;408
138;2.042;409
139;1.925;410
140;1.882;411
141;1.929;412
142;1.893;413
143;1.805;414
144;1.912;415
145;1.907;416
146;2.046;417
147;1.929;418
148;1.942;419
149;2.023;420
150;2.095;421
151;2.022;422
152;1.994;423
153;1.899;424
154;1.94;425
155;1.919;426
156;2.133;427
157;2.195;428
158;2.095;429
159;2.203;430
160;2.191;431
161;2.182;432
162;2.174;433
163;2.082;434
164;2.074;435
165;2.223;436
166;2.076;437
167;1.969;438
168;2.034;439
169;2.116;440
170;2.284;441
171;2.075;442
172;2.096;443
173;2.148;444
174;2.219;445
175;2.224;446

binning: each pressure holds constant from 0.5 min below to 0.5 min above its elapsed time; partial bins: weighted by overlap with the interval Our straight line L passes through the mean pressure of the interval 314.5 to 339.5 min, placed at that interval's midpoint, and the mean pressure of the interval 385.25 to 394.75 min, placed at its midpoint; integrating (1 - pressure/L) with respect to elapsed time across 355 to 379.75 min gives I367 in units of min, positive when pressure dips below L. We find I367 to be 9.2 min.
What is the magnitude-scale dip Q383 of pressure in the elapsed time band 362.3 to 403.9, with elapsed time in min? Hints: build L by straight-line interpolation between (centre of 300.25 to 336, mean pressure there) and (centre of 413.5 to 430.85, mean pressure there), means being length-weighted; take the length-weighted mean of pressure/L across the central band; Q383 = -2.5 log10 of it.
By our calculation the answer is 0.26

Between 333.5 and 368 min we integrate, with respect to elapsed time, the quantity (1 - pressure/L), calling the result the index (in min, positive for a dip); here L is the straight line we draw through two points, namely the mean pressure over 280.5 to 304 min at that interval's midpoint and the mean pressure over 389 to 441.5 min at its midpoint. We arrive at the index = 8.90 min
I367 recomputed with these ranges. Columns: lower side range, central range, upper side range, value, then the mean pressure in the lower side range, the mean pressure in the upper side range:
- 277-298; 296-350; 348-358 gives -1.7 min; 2.71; 1.7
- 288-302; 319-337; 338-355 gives -1.2 min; 2.27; 1.99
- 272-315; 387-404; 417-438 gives 1.0 min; 2.59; 2.07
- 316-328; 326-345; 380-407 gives -0.8 min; 2.17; 1.98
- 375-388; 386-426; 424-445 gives -3.5 min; 1.64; 2.11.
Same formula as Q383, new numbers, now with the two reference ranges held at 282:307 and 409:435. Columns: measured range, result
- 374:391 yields 0.28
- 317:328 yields 0.09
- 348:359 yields 0.33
